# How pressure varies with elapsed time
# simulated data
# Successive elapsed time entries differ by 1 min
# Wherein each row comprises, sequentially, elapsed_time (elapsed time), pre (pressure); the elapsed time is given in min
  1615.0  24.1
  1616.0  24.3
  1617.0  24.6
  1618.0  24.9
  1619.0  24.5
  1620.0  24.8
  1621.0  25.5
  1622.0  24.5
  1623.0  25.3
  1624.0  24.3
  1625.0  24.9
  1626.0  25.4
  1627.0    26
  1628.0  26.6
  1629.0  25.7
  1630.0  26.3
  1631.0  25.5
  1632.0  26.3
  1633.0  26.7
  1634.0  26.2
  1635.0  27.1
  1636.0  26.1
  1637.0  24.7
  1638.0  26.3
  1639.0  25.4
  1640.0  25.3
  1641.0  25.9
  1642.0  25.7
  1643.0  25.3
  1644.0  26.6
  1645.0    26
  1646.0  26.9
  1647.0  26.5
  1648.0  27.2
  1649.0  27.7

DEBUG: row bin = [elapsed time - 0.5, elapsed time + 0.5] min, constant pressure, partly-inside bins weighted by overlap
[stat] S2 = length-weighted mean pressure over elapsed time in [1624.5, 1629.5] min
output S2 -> 25.7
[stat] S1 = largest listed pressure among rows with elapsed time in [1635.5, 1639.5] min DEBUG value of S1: 26.3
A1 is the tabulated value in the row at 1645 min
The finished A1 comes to 26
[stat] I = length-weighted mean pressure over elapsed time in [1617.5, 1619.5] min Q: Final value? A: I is 24.7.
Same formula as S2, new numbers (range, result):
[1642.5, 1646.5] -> 26.2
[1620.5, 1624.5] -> 24.9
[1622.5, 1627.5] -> 25.2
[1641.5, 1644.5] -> 25.9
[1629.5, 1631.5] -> 25.9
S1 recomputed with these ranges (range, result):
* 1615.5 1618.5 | 24.9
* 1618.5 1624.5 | 25.5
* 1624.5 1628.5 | 26.6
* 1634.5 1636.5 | 27.1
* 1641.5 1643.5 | 25.7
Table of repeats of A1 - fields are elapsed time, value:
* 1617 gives 24.6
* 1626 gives 25.4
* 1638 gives 26.3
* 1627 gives 26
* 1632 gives 26.3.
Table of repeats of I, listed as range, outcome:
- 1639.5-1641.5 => 25.6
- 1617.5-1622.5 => 24.8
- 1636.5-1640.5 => 25.4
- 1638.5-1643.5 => 25.5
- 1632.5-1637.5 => 26.2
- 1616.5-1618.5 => 24.8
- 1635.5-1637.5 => 25.4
